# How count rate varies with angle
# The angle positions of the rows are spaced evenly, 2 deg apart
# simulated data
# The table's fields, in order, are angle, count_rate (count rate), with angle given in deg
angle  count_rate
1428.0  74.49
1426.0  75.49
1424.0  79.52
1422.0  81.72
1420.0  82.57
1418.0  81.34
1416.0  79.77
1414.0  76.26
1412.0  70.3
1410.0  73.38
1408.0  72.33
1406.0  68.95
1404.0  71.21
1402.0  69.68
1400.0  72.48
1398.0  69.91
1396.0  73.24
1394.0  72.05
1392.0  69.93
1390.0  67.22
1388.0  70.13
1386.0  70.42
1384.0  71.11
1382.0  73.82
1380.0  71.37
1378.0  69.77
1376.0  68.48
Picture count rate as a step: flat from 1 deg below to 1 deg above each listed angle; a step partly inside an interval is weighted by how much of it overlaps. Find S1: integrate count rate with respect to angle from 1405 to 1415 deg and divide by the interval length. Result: 72.2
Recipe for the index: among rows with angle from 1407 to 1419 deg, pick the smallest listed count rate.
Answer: 70.3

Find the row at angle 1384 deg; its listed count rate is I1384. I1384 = 71.11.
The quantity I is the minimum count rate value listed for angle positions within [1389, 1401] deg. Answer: 67.22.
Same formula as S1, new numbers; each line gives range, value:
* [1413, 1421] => 80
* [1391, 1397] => 71.7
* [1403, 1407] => 70.1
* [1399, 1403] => 71.1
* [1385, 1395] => 70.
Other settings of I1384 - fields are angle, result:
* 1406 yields 68.95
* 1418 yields 81.34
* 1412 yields 70.3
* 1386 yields 70.42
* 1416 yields 79.77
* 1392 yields 69.93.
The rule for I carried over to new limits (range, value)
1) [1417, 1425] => 79.52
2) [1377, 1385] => 69.77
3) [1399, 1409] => 68.95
